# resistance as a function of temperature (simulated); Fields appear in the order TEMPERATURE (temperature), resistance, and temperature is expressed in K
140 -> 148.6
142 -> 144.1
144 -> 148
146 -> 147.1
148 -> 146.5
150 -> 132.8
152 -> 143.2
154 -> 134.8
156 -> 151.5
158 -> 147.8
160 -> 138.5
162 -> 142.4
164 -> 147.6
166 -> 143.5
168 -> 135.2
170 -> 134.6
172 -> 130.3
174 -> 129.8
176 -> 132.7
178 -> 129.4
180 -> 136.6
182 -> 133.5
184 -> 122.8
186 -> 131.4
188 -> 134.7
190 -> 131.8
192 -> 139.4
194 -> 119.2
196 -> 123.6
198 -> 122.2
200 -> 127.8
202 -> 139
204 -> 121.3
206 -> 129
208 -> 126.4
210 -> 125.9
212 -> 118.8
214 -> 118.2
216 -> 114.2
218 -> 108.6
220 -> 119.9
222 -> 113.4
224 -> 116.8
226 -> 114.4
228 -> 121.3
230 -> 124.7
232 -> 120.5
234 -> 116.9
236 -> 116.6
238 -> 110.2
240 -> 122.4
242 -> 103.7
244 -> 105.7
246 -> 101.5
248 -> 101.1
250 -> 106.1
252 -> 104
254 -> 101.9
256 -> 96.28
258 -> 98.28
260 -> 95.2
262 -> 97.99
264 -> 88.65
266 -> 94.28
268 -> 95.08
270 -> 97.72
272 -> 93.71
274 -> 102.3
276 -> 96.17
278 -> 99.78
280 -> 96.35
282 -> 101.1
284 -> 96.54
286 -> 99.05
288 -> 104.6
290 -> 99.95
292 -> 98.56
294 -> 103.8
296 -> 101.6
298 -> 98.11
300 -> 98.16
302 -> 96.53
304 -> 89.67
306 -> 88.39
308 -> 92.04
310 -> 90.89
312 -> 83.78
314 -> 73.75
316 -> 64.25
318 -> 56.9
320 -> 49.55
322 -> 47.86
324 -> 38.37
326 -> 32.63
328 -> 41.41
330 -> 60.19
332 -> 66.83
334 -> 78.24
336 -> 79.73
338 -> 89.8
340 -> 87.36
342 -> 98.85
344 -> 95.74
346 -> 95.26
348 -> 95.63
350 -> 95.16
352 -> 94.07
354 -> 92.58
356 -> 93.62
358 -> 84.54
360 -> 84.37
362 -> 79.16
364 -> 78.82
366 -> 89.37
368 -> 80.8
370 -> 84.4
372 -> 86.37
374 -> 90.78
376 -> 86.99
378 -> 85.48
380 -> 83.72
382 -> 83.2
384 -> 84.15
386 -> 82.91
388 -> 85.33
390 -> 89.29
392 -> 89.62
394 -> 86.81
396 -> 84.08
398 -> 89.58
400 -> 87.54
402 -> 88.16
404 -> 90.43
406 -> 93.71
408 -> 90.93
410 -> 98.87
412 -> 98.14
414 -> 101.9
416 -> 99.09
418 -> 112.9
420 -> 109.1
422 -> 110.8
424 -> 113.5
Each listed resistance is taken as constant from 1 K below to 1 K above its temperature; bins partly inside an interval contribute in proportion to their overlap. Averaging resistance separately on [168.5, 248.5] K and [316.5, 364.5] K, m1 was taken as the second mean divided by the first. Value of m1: 0.62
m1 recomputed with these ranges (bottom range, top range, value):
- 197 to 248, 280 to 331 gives 0.68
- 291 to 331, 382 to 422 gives 1.23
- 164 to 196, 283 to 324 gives 0.65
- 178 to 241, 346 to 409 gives 0.71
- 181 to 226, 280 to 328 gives 0.66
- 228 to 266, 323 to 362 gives 0.74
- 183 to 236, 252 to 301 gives 0.80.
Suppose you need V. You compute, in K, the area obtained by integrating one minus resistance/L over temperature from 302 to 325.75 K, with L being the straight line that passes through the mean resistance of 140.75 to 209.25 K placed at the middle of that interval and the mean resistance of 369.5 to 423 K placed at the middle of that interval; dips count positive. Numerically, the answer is 8.3 K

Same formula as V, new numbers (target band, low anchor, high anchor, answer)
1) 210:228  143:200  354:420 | 1.3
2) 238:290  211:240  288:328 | -0.7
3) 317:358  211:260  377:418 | 9.6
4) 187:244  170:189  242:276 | -2.2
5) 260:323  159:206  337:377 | 9.2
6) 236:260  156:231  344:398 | 2.3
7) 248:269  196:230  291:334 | 0.5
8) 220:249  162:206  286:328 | -0.8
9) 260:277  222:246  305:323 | 0.1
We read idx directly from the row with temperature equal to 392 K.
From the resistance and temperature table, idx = 89.62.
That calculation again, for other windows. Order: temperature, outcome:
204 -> 121.3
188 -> 134.7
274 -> 102.3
